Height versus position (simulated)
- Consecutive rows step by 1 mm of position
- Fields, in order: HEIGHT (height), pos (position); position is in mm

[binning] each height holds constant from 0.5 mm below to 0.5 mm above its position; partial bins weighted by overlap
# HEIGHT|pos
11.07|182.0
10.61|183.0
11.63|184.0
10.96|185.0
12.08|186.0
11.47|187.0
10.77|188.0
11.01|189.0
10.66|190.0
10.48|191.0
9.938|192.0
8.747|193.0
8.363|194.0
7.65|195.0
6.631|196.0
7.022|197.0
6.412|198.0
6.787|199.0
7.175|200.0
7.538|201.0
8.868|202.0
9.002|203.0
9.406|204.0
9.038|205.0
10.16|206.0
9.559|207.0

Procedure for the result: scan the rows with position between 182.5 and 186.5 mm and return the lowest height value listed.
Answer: 10.61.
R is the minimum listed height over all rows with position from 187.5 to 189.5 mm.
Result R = 10.77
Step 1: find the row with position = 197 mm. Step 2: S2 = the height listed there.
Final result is 7.022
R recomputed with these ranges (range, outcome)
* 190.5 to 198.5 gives 6.412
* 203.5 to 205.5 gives 9.038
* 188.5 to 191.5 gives 10.48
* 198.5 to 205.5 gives 6.787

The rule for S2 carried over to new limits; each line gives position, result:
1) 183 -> 10.61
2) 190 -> 10.66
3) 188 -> 10.77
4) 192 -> 9.938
